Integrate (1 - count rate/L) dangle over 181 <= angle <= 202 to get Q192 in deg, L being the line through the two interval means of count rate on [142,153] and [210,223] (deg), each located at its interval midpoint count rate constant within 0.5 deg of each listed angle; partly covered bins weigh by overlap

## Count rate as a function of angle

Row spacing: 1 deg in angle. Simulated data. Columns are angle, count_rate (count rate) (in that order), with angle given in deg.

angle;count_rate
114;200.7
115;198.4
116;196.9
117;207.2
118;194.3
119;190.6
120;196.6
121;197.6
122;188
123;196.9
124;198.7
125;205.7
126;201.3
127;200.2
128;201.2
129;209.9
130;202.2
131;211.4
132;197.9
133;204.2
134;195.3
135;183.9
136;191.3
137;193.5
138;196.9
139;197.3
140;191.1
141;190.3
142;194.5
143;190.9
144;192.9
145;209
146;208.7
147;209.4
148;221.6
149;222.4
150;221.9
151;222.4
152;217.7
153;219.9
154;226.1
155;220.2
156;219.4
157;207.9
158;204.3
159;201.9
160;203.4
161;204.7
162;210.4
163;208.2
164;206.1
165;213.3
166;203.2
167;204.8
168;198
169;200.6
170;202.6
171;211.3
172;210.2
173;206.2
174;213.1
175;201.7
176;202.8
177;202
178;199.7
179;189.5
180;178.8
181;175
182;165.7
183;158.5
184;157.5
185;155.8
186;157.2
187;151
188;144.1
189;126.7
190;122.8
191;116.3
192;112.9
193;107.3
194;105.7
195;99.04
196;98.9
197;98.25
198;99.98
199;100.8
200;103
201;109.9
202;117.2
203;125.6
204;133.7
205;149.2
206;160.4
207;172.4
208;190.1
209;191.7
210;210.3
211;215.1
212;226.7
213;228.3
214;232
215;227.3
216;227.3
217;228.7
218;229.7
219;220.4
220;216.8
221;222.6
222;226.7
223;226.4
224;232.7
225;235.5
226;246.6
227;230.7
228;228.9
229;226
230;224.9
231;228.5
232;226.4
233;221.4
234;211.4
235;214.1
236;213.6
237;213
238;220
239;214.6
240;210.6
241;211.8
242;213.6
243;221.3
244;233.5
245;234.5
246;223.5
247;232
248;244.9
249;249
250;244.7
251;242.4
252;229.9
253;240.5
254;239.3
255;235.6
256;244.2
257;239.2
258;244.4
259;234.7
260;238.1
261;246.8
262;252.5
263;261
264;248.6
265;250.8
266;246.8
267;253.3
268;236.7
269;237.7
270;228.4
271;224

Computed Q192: 9.0 deg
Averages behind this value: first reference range 211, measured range 126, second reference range 225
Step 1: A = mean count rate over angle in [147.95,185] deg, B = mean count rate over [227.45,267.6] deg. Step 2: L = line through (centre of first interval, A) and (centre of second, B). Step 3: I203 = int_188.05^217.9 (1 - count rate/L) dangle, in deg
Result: 8.69 deg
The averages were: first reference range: 203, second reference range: 233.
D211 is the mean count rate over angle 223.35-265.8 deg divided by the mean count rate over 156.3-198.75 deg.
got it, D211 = 1.3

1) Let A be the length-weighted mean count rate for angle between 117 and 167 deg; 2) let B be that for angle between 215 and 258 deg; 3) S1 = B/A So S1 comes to 1.12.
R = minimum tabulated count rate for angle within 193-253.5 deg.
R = 98.25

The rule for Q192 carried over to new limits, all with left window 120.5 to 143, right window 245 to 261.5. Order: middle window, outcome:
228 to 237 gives 0.4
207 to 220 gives 0.5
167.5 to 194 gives 5.4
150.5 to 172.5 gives -0.2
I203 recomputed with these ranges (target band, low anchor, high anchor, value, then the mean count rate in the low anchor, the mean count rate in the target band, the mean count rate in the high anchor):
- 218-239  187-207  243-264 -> -4.34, 120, 224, 240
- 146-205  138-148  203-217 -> 6.90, 199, 175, 196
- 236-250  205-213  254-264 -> 0.20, 194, 225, 244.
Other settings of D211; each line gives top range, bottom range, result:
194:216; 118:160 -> 0.77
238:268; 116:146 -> 1.20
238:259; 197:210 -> 1.67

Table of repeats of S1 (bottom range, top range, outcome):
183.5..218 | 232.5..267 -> 1.51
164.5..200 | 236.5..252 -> 1.41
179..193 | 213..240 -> 1.52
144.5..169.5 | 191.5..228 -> 0.84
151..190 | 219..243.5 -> 1.15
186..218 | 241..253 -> 1.51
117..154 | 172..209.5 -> 0.74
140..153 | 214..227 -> 1.10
